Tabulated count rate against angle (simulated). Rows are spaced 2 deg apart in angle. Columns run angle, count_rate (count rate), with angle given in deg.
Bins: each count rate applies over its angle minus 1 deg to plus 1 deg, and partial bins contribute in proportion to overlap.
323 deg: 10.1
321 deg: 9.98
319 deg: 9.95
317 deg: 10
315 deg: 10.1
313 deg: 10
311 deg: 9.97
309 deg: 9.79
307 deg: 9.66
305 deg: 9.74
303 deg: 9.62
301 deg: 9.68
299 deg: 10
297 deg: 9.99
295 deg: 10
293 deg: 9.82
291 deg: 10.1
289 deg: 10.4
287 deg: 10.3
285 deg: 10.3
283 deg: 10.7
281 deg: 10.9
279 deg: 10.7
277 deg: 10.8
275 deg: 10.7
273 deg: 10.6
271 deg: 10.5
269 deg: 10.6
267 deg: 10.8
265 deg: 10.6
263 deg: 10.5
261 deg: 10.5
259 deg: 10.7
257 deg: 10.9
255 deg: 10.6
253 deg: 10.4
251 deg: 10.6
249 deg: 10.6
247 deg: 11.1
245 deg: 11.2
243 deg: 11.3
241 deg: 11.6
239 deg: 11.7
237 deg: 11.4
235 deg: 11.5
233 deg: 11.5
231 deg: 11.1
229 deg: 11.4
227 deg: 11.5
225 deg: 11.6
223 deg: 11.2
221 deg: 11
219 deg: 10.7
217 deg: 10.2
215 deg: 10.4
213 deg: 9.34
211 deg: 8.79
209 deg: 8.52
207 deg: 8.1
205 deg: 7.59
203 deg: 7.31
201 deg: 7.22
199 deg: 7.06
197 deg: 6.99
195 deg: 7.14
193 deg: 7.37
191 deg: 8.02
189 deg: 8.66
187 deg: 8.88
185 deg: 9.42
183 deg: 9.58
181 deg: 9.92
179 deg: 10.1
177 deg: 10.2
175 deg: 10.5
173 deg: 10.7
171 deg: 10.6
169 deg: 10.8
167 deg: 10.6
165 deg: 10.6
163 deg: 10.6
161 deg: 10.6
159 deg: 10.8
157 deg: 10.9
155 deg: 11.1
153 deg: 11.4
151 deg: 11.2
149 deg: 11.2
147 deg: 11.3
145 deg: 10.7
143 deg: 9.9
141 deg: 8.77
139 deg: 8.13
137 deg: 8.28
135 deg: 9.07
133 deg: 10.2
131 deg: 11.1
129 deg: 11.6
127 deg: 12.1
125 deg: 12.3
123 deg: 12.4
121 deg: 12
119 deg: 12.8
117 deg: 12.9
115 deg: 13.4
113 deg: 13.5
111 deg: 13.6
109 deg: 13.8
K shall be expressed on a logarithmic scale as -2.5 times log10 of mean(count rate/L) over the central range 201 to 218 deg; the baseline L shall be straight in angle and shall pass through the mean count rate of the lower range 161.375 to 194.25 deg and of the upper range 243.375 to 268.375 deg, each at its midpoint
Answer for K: 0.17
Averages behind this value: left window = 9.78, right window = 10.7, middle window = 8.69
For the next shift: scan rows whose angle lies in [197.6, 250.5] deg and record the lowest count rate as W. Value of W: 7.06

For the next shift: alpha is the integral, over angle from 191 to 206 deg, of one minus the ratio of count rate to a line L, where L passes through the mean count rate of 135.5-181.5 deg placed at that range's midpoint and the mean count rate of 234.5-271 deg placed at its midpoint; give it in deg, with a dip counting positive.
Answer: 4.7 deg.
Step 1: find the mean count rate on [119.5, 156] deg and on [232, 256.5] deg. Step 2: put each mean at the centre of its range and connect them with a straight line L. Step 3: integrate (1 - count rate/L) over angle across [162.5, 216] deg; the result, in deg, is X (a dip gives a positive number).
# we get 9.1 deg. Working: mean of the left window 10.7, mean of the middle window 9.06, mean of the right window 11.1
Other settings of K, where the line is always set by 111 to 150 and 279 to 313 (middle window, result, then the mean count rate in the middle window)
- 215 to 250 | -0.07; 11.2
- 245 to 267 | -0.03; 10.7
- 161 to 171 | 0.03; 10.6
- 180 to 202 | 0.30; 8.21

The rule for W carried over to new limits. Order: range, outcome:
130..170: 8.13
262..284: 10.5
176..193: 7.37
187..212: 6.99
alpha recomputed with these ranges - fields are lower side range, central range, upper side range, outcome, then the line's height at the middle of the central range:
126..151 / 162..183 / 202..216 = -2.2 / 9.44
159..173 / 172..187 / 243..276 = 1.0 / 10.7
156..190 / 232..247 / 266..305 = -1.7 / 10.3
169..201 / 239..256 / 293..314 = -2.7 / 9.45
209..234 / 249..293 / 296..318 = -1.6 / 10.2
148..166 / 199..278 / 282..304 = 0.2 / 10.4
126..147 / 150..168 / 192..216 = -2.9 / 9.36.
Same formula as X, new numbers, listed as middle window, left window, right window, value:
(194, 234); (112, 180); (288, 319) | 4.0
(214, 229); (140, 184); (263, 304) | -0.7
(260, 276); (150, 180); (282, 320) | -0.7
